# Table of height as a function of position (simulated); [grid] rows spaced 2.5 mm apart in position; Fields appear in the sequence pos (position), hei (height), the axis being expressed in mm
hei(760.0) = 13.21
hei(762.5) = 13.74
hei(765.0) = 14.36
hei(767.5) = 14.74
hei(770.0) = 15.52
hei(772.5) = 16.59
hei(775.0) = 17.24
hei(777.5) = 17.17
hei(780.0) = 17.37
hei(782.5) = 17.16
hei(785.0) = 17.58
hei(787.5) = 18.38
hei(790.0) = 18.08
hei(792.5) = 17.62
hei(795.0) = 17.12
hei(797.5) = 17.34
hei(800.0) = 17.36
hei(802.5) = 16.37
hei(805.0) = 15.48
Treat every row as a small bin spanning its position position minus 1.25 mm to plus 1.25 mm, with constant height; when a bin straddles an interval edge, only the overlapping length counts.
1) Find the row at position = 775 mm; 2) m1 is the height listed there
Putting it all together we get 17.24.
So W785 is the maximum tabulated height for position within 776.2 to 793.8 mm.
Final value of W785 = 18.38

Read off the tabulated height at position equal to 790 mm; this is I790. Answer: 18.08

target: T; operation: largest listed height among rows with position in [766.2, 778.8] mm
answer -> 17.24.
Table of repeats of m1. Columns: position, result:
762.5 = 13.74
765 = 14.36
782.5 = 17.16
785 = 17.58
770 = 15.52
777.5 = 17.17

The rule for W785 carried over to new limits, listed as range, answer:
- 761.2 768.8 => 14.74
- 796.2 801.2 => 17.36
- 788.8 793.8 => 18.08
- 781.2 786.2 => 17.58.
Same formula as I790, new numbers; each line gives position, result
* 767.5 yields 14.74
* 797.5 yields 17.34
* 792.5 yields 17.62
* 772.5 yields 16.59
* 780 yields 17.37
